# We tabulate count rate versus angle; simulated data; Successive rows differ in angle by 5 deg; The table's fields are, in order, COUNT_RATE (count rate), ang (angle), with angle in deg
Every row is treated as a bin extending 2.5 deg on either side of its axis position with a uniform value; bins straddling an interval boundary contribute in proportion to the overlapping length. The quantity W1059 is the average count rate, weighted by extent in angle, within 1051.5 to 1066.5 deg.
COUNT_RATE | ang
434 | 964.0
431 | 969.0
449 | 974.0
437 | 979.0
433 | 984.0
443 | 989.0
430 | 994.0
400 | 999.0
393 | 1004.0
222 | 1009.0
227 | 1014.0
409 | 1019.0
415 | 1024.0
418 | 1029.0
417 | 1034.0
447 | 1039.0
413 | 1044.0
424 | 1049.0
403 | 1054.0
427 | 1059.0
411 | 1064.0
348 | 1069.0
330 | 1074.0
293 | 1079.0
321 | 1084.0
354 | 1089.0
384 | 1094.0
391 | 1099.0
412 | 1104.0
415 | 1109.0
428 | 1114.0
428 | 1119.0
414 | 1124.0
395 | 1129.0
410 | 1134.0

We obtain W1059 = 414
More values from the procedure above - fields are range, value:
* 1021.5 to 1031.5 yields 416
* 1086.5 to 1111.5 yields 391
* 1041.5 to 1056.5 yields 413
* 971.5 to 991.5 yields 440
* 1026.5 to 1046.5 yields 424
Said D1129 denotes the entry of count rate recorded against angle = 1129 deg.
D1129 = 395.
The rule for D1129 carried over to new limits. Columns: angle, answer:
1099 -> 391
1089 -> 354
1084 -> 321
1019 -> 409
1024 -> 415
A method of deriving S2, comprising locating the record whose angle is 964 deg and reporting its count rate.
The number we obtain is 434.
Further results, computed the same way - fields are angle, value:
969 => 431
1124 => 414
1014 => 227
